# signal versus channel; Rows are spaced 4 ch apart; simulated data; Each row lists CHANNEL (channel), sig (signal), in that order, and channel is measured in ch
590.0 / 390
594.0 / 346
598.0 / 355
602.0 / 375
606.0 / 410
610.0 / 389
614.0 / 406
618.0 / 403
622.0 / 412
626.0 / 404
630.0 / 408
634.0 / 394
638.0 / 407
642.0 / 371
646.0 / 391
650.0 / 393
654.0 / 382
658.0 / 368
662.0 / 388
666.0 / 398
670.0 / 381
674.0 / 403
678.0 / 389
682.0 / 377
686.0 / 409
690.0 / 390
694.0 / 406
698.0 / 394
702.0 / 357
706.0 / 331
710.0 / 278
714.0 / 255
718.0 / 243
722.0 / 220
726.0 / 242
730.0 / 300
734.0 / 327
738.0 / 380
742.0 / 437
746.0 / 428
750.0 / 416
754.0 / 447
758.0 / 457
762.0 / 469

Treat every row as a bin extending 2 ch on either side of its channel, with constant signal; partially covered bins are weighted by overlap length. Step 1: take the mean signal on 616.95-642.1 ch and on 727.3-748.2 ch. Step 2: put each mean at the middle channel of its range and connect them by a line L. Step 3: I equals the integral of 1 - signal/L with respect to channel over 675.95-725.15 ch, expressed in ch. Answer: 6.0 ch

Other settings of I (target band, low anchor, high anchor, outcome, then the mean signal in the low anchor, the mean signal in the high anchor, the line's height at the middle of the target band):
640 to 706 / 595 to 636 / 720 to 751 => -3.00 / 394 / 341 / 369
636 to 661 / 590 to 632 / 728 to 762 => 0.56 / 391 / 403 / 394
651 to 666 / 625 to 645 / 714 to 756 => 0.00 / 396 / 340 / 383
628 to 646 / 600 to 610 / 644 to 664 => -0.35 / 392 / 384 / 387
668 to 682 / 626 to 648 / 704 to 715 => -2.01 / 395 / 291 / 341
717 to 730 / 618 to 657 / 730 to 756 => 5.00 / 395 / 398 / 397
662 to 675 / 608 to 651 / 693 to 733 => -1.47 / 398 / 301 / 353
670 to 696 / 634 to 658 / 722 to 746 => -2.08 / 388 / 335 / 365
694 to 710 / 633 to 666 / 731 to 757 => 1.63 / 387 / 404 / 396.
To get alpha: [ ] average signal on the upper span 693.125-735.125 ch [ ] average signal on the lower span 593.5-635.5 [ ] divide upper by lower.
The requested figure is 0.77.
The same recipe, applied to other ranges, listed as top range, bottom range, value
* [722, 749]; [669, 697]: 0.88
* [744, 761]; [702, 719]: 1.52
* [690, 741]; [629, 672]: 0.81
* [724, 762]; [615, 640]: 0.95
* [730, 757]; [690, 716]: 1.17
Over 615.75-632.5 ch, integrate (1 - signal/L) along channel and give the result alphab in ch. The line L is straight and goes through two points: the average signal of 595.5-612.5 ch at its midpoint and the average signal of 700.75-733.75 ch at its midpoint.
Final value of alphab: -2.0 ch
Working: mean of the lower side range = 382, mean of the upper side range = 279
